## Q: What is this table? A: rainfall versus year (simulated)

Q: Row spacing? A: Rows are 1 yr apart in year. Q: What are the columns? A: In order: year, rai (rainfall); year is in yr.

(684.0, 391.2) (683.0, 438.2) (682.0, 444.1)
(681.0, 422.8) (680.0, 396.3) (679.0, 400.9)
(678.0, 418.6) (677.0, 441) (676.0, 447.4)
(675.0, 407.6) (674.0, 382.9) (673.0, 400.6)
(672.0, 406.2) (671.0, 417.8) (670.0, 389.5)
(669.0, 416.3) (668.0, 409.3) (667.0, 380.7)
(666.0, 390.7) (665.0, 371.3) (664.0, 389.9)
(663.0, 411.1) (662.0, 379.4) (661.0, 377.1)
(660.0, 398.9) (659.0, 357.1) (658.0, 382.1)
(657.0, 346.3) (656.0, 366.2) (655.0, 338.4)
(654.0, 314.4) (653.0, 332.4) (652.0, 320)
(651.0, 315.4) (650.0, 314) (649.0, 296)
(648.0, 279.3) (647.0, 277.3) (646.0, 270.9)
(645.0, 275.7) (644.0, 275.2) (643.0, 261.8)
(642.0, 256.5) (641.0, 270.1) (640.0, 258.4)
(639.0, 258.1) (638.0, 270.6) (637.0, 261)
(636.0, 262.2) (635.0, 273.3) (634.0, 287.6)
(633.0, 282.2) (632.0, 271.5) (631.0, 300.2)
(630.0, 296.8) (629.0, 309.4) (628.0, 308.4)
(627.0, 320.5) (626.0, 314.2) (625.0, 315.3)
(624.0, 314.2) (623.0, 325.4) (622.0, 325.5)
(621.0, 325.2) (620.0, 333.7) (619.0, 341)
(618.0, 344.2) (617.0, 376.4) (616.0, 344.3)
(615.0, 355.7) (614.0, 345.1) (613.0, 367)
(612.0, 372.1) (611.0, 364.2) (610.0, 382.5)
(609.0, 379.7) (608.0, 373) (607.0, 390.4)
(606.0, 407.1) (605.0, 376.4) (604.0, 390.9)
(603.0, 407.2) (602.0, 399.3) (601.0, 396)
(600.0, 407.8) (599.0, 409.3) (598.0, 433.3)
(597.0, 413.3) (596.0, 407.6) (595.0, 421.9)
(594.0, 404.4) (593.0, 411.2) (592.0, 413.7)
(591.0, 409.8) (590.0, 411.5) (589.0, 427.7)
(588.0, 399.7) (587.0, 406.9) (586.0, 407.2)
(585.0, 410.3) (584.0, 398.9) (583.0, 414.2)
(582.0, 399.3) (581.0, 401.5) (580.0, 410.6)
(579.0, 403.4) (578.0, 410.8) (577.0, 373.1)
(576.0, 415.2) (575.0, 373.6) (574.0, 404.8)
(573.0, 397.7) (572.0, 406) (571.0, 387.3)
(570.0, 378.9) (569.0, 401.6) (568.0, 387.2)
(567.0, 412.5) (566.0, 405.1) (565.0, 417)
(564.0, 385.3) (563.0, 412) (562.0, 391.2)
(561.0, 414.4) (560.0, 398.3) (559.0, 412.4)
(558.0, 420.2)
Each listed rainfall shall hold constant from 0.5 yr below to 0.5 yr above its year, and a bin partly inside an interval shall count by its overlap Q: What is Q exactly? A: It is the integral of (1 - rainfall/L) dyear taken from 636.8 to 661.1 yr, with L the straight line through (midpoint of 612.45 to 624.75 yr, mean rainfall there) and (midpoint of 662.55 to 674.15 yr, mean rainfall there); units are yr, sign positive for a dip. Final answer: 4.5 yr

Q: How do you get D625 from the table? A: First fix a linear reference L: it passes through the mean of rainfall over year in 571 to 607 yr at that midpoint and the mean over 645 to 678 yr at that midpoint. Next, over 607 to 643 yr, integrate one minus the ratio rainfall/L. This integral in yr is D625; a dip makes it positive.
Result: 6.44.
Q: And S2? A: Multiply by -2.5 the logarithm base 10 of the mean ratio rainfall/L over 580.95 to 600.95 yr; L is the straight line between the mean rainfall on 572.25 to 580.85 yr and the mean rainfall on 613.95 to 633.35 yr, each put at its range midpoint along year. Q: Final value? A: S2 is -0.10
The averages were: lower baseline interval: 399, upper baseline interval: 322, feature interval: 410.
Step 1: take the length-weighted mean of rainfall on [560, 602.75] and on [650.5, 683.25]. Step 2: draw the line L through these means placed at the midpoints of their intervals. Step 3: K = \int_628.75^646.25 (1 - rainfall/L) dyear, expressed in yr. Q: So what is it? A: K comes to 5.31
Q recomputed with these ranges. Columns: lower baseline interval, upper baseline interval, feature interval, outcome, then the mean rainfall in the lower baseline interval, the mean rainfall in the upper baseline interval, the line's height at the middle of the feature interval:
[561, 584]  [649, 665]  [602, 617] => 0.15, 400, 355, 380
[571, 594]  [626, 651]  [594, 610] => -1.70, 404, 282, 362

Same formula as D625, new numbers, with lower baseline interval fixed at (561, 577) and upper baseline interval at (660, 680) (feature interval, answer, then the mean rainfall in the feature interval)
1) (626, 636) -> 2.66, 294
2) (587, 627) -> 2.19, 378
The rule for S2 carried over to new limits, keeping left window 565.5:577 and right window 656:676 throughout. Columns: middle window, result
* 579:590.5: -0.03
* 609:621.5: 0.11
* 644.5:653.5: 0.30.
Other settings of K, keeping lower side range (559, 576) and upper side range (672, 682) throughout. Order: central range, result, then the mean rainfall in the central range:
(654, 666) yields 1.1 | 373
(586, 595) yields -0.2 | 411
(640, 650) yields 3.3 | 275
